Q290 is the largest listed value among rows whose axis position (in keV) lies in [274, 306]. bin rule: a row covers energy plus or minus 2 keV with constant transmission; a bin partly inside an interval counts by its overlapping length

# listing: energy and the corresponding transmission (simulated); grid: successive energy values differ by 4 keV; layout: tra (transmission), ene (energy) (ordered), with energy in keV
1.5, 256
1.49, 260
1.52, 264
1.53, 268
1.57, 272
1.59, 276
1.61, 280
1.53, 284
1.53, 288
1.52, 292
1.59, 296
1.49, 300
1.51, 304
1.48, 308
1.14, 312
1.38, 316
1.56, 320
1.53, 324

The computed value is 1.61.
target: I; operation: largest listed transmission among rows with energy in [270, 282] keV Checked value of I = 1.61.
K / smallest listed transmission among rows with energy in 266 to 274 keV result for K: 1.53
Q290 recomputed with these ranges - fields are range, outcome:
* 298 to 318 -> 1.51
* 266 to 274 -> 1.57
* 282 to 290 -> 1.53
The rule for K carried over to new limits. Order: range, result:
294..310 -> 1.48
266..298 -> 1.52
